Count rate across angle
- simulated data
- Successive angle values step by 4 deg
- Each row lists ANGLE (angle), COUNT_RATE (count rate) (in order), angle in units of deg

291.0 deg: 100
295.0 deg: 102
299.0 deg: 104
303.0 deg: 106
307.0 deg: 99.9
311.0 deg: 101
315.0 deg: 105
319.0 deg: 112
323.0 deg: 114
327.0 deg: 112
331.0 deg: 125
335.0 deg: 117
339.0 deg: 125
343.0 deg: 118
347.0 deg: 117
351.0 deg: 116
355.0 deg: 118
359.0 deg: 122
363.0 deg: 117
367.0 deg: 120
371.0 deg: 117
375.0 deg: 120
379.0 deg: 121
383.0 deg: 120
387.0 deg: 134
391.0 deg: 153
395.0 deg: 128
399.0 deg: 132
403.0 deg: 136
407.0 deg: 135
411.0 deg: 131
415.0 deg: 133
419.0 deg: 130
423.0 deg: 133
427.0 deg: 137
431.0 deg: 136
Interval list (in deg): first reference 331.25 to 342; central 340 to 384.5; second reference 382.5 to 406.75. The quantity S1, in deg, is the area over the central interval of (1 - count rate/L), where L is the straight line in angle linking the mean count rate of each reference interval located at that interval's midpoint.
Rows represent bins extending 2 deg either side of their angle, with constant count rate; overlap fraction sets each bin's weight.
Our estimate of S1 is 2.93 deg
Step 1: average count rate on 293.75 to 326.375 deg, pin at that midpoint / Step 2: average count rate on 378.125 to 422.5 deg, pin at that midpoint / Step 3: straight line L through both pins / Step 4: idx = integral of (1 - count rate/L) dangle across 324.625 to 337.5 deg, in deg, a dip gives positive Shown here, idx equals -0.7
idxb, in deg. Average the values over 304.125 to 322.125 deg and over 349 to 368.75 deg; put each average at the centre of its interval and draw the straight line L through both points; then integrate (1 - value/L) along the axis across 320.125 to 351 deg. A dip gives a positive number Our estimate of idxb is -1.73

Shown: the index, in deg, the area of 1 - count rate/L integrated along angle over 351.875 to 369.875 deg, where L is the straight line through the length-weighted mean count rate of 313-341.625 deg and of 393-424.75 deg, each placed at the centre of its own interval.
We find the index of 0.5 deg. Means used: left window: 116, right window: 132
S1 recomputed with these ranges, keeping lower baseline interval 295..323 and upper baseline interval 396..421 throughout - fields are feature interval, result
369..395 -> -0.4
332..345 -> -0.8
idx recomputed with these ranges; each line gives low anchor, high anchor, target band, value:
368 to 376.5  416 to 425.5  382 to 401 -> -1.6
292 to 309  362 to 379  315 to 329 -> -0.5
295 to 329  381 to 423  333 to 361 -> -0.5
